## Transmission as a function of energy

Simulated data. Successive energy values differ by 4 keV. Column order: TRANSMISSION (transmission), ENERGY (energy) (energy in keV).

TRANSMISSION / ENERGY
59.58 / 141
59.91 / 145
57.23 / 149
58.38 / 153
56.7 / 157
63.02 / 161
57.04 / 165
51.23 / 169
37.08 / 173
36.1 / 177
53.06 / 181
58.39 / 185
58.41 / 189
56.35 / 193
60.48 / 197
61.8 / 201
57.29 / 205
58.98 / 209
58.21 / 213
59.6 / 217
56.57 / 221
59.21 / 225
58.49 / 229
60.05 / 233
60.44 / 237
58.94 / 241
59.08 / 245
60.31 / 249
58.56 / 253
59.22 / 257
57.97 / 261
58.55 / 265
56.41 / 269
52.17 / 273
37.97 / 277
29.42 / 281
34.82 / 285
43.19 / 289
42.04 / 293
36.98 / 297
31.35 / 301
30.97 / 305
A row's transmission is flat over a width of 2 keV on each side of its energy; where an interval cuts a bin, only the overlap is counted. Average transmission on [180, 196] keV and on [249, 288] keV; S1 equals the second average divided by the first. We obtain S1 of 0.87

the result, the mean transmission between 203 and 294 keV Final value 53.9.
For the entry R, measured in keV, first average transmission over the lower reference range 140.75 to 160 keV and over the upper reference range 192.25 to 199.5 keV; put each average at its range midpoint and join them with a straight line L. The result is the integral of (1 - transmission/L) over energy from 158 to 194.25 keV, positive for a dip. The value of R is 4.0 keV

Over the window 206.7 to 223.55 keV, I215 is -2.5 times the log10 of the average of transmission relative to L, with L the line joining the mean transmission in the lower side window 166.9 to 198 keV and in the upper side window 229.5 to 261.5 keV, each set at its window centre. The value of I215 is -0.06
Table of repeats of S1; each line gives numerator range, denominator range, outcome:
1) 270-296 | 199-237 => 0.69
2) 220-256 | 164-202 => 1.12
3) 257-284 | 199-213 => 0.83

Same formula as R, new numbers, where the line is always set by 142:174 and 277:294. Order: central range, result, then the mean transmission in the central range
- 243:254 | -4.4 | 59.4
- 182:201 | -2.9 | 58.5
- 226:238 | -3.9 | 59.6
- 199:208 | -1.9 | 59.5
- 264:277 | -4.4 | 52.8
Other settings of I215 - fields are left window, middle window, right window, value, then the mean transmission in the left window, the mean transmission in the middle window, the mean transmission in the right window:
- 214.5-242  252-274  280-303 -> -0.223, 59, 57.3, 36.6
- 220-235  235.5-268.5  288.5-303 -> -0.156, 58.7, 59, 37.9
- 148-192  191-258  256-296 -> -0.184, 53.3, 59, 46.6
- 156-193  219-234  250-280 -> -0.103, 52.4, 58.5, 53.8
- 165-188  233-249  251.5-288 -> -0.215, 48.5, 59.7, 49.2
